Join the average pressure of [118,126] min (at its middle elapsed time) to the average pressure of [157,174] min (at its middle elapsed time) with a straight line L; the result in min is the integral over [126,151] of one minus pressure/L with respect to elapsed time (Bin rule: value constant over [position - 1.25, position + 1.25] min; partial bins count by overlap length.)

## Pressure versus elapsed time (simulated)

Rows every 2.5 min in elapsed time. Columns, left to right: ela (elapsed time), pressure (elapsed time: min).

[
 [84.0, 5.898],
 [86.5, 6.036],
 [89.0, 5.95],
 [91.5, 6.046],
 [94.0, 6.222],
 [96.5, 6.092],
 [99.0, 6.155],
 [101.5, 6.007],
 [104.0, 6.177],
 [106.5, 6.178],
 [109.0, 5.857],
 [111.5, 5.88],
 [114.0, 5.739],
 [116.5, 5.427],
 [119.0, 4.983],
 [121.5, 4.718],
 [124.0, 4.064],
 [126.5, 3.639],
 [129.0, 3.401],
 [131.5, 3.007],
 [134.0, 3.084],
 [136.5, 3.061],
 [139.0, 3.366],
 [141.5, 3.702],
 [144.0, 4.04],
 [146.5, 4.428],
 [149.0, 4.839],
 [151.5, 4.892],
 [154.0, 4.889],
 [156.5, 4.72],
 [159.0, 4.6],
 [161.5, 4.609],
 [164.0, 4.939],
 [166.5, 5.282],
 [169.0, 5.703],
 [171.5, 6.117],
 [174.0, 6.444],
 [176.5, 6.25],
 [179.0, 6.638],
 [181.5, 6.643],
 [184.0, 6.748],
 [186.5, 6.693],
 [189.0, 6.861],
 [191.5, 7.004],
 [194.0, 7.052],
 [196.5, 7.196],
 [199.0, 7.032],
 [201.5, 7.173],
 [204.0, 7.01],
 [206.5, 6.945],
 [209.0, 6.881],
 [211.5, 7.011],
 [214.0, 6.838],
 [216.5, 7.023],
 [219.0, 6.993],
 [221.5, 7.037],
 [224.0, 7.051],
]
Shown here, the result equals 5.8 min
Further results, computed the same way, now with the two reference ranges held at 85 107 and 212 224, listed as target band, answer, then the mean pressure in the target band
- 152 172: 4.6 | 5.06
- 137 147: 4.1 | 3.78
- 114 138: 8.7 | 4.02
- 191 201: -0.4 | 7.08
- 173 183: 0.3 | 6.5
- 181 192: -0.1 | 6.79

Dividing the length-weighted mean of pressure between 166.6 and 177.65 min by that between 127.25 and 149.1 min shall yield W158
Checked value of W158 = 1.7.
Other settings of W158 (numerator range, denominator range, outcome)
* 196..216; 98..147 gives 1.51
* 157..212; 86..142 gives 1.28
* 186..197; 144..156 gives 1.49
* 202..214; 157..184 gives 1.21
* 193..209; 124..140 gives 2.12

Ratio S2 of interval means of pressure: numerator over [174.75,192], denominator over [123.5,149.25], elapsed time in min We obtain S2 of 1.8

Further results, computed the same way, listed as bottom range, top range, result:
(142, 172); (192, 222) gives 1.44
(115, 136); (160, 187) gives 1.48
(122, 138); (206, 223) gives 2.02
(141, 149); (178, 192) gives 1.60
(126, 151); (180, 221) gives 1.88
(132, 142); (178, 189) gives 2.06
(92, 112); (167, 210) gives 1.10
